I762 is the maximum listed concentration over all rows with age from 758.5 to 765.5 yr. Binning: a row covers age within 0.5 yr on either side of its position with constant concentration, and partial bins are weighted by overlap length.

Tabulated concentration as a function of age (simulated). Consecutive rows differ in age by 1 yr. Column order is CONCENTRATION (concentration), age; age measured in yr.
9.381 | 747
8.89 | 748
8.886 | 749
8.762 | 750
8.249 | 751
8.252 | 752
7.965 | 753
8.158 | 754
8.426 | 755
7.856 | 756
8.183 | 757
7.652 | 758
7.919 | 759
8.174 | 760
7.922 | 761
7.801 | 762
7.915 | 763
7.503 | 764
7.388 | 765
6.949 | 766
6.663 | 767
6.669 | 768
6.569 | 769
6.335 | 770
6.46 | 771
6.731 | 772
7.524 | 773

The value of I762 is 8.174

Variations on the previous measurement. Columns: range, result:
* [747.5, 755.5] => 8.89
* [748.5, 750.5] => 8.886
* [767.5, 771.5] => 6.669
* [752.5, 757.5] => 8.426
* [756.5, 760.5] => 8.183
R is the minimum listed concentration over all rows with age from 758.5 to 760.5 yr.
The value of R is 7.919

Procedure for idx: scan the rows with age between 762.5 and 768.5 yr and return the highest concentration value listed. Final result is 7.915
